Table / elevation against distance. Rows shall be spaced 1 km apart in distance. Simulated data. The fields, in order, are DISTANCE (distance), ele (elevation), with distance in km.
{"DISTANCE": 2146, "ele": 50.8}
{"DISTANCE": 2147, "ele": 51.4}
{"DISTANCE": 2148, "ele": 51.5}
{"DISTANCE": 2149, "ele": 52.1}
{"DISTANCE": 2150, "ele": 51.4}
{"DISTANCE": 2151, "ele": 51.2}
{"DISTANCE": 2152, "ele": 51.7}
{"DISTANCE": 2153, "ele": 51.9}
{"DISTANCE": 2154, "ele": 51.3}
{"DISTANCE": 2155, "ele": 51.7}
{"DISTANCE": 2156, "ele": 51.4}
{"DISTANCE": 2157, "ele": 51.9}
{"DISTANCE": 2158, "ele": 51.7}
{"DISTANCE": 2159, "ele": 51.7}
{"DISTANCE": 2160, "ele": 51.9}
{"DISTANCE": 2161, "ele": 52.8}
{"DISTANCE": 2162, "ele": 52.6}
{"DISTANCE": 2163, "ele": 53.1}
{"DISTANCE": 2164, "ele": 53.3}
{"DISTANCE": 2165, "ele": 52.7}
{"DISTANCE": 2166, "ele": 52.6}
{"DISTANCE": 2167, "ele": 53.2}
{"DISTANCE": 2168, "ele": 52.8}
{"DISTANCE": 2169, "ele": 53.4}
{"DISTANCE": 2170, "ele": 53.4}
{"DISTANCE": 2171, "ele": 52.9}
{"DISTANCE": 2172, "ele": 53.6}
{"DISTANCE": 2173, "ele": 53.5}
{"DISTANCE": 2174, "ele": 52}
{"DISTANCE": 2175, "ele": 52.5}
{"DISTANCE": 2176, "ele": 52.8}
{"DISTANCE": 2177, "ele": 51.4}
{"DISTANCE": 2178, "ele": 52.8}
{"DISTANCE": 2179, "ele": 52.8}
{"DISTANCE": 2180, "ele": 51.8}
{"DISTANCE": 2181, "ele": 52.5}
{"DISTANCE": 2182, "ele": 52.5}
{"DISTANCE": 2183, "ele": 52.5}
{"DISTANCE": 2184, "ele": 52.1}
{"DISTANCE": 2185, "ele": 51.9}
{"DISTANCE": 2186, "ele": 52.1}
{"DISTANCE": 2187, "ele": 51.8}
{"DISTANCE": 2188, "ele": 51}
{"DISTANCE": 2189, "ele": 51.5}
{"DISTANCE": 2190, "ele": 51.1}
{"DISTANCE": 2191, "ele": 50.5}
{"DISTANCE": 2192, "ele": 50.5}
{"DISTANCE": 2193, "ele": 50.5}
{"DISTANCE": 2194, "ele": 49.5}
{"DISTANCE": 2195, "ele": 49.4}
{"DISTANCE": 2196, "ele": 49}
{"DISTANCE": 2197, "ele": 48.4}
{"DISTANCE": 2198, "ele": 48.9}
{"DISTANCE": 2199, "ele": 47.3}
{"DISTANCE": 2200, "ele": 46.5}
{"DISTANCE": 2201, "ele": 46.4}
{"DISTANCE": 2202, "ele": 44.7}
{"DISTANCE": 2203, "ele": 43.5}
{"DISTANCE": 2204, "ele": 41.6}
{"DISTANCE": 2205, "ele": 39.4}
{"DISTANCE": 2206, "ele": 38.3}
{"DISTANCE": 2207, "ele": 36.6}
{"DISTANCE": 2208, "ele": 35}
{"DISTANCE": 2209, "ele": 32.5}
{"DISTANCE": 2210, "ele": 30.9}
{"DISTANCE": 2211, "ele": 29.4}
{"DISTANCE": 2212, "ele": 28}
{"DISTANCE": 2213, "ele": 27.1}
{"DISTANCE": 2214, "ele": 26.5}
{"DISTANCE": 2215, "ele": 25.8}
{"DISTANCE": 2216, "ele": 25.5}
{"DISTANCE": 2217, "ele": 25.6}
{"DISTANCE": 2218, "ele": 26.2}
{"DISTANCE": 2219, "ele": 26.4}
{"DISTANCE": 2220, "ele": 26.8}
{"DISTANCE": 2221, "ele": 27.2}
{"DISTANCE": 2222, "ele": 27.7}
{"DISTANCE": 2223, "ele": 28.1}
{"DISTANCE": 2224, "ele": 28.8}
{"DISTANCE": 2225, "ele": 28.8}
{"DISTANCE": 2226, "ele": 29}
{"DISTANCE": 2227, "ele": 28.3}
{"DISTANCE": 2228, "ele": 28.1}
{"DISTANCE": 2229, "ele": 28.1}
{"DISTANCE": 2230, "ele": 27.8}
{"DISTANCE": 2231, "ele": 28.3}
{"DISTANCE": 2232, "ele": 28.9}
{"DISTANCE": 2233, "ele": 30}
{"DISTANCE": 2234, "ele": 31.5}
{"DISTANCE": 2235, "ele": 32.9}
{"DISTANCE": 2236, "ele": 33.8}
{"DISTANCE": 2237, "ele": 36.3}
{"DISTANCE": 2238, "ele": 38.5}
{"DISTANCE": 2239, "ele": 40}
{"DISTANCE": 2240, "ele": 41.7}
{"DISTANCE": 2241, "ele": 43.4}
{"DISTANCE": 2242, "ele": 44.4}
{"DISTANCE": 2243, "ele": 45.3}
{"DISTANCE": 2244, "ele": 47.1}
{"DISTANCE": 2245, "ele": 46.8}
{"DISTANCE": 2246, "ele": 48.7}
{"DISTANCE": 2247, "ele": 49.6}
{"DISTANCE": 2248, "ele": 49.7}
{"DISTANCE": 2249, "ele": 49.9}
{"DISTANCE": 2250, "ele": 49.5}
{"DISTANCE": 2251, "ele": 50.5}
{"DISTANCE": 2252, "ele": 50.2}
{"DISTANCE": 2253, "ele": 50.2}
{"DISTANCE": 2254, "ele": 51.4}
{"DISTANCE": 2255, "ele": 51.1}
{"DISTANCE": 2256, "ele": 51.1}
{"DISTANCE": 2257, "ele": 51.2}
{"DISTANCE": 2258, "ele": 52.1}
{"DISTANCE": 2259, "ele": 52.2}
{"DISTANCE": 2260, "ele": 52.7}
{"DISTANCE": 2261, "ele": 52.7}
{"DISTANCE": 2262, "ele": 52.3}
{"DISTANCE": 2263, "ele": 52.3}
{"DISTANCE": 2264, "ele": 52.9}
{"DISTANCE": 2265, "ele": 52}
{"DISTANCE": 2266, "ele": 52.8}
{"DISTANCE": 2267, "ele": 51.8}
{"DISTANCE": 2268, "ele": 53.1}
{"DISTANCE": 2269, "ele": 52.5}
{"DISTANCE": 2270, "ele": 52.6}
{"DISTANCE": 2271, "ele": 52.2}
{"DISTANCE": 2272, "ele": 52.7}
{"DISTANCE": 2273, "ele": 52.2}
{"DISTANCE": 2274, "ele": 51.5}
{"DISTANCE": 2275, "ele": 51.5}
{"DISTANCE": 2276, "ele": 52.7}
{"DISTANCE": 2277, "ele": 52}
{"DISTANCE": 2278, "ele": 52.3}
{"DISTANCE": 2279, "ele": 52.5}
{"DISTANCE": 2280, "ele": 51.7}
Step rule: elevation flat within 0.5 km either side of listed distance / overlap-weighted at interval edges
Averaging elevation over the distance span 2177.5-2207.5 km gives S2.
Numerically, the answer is 48.6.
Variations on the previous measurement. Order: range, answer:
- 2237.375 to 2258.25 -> 47.6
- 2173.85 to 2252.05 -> 40.8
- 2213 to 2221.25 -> 26.3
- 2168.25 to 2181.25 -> 52.7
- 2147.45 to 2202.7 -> 51.4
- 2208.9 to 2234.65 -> 28.1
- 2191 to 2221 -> 37.8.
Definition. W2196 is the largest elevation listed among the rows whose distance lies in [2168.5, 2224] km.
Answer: 53.6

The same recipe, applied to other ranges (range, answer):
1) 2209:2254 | 51.4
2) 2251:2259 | 52.2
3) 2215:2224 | 28.8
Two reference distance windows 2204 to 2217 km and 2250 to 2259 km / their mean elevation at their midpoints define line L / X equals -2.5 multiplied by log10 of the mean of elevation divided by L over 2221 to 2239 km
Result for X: 0.30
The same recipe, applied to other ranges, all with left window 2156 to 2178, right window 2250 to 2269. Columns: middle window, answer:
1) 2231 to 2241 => 0.431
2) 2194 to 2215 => 0.308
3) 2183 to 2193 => 0.022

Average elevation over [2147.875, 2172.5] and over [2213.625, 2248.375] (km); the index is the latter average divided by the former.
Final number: 0.64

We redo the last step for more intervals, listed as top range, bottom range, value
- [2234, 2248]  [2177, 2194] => 0.81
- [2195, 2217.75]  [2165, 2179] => 0.71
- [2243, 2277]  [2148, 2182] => 0.98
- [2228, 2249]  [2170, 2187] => 0.74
